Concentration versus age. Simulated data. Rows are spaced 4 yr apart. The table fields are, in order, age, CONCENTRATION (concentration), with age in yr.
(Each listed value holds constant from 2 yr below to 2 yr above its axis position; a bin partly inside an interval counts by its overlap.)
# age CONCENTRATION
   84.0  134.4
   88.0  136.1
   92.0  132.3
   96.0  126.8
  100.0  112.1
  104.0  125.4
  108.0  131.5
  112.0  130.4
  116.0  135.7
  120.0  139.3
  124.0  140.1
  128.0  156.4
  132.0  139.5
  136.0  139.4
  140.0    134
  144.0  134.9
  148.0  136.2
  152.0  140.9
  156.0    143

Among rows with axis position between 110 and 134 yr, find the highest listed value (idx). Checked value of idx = 156.4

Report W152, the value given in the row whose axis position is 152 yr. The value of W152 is 140.9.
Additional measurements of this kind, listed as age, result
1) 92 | 132.3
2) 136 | 139.4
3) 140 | 134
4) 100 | 112.1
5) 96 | 126.8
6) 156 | 143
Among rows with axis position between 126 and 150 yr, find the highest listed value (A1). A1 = 156.4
